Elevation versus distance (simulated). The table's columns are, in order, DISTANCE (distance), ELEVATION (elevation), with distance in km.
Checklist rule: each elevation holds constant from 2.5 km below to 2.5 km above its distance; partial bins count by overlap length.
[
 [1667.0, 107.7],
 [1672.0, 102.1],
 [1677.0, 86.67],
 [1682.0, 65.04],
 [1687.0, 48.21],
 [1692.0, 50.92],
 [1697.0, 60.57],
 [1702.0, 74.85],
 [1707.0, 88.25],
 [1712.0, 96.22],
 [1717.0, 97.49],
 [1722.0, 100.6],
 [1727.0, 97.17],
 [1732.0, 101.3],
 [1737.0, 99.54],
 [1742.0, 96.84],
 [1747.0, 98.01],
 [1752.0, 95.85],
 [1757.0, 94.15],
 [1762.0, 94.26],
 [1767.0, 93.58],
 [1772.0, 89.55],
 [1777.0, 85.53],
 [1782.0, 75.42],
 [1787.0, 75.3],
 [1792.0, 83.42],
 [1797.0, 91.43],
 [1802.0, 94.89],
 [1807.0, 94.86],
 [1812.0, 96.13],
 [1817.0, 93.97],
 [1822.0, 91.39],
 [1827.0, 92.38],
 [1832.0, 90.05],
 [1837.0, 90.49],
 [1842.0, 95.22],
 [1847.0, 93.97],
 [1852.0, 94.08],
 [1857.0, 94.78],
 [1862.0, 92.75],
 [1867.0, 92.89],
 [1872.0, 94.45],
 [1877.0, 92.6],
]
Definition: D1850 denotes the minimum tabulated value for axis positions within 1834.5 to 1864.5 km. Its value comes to 90.49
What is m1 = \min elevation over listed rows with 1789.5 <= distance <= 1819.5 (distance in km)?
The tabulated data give 83.42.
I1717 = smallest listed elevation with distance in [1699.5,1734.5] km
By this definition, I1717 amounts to 74.85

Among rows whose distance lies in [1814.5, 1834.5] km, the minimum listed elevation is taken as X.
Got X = 90.05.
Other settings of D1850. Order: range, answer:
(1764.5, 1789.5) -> 75.3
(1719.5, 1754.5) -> 95.85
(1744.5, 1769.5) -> 93.58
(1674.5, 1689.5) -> 48.21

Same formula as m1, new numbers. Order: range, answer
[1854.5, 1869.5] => 92.75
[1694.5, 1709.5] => 60.57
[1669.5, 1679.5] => 86.67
